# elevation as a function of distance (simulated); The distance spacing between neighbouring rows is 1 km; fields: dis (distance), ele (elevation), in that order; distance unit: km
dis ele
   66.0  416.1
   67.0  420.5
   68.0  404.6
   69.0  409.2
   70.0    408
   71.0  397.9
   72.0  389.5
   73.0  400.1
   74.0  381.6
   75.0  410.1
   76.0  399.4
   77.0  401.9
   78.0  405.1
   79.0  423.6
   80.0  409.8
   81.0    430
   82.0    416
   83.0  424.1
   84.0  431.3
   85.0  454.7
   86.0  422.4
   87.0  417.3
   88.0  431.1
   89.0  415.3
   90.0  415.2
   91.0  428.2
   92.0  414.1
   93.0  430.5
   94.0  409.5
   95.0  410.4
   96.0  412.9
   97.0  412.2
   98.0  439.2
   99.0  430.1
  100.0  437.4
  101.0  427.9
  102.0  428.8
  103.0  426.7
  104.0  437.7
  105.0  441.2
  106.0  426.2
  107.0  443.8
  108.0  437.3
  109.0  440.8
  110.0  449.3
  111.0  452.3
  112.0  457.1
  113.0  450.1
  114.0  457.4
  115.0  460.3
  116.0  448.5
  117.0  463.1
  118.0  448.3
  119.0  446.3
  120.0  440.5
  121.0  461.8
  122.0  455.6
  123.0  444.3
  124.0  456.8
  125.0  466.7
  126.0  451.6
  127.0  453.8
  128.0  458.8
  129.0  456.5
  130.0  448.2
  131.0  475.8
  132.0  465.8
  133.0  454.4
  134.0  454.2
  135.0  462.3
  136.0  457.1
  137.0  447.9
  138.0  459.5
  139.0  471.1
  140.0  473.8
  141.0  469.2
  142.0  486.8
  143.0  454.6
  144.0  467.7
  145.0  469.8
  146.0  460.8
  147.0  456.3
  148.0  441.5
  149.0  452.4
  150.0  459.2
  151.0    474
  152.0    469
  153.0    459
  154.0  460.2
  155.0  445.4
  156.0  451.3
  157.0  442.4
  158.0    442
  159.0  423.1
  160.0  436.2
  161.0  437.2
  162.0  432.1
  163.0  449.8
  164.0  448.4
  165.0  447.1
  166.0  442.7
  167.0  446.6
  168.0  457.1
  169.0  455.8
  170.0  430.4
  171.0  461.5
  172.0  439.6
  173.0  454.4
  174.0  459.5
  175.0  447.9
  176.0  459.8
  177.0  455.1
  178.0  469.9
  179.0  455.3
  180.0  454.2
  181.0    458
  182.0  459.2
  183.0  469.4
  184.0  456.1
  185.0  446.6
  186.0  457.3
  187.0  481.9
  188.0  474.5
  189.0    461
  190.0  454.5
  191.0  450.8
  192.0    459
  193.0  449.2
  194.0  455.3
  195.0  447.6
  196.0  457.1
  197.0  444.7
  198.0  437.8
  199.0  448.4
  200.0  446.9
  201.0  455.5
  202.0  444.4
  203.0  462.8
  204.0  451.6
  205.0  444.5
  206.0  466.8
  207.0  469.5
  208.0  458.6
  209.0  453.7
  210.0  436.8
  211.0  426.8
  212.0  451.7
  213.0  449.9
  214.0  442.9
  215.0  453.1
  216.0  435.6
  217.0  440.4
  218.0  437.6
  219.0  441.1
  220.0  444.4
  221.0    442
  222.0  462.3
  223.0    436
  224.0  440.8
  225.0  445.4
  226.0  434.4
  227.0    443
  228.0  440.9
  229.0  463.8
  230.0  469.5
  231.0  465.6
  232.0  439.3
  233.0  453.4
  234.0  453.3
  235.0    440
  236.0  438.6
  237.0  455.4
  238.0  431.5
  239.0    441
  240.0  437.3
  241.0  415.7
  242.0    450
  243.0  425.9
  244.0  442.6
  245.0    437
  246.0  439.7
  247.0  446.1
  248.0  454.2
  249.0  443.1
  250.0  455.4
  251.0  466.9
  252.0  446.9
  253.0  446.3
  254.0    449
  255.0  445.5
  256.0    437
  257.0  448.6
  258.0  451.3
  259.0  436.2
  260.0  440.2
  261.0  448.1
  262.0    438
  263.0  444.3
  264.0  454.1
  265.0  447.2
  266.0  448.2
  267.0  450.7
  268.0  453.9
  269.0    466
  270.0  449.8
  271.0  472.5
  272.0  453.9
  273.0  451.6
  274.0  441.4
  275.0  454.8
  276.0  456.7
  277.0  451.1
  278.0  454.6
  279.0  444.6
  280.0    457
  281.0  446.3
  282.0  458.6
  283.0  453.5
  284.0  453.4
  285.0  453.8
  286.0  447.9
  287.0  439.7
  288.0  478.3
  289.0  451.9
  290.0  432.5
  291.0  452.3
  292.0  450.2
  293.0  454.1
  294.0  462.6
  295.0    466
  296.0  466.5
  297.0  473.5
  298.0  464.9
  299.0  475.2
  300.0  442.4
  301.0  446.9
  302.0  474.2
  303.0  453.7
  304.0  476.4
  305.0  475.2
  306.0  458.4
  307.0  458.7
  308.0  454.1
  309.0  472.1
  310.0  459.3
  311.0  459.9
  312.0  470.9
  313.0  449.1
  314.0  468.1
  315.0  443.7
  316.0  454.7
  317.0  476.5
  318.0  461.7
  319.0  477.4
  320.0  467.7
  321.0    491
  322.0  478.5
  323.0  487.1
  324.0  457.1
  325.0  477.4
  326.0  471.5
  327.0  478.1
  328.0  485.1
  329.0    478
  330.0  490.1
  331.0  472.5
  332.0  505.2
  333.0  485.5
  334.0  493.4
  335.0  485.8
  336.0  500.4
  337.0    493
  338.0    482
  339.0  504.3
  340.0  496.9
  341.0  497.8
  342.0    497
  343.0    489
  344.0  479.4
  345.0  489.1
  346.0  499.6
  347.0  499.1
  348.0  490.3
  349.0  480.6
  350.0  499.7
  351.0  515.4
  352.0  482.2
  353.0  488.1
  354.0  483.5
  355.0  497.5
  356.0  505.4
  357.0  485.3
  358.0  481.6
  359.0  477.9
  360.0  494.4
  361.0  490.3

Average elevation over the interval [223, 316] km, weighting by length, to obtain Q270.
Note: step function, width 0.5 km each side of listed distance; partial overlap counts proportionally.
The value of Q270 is 452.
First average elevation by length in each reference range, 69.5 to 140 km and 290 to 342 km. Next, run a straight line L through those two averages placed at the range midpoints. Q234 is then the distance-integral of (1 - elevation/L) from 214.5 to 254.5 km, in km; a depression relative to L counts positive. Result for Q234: 1.1 km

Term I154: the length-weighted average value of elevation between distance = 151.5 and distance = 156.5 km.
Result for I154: 457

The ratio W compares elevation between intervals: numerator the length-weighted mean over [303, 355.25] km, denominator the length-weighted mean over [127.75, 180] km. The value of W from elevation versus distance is 1.1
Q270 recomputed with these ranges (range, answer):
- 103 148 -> 455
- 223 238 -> 448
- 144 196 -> 454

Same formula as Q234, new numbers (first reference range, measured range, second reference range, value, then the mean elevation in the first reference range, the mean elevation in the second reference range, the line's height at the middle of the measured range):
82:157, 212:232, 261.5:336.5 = 0.4 km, 447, 463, 456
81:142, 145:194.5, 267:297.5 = -0.7 km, 443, 455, 447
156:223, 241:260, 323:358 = 0.9 km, 450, 489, 466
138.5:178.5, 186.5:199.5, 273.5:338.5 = 0.0 km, 454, 465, 457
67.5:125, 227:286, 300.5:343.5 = 1.7 km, 429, 476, 462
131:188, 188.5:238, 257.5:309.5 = 0.7 km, 456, 455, 455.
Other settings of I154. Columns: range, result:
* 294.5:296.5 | 466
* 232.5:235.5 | 449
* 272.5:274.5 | 446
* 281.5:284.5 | 455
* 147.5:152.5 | 459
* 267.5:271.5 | 461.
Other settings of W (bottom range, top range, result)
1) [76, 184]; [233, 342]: 1.03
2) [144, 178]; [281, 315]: 1.02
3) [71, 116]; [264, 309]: 1.07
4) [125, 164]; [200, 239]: 0.98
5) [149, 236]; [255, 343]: 1.03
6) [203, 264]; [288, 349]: 1.06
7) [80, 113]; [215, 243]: 1.03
